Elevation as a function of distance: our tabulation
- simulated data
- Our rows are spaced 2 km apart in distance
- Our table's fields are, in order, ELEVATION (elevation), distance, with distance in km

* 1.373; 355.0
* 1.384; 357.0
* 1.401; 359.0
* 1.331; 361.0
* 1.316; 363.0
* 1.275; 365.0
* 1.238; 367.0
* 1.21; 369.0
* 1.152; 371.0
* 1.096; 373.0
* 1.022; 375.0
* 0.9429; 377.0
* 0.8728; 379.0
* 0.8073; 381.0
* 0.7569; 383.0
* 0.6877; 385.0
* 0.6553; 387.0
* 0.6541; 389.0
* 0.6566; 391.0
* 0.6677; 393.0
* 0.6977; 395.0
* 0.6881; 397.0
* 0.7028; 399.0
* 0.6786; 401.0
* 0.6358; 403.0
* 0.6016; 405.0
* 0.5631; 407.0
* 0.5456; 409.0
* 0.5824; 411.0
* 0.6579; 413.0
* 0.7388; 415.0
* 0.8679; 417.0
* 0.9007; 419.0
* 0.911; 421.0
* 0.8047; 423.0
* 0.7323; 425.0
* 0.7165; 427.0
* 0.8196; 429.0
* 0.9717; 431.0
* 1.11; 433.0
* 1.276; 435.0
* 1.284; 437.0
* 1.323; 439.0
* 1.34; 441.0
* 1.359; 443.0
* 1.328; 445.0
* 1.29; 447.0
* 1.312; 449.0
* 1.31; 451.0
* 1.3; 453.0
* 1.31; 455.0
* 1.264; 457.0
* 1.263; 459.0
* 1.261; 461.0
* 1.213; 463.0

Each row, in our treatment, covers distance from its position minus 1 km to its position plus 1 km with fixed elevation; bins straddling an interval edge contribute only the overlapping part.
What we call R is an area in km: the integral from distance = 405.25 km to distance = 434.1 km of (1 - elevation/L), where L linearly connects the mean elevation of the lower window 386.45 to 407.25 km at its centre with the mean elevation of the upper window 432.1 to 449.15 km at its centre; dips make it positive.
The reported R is 6.3 km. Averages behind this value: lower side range 0.658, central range 0.777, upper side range 1.29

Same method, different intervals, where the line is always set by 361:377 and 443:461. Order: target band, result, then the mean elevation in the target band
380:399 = 8.0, 0.697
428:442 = 1.3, 1.16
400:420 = 9.1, 0.677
